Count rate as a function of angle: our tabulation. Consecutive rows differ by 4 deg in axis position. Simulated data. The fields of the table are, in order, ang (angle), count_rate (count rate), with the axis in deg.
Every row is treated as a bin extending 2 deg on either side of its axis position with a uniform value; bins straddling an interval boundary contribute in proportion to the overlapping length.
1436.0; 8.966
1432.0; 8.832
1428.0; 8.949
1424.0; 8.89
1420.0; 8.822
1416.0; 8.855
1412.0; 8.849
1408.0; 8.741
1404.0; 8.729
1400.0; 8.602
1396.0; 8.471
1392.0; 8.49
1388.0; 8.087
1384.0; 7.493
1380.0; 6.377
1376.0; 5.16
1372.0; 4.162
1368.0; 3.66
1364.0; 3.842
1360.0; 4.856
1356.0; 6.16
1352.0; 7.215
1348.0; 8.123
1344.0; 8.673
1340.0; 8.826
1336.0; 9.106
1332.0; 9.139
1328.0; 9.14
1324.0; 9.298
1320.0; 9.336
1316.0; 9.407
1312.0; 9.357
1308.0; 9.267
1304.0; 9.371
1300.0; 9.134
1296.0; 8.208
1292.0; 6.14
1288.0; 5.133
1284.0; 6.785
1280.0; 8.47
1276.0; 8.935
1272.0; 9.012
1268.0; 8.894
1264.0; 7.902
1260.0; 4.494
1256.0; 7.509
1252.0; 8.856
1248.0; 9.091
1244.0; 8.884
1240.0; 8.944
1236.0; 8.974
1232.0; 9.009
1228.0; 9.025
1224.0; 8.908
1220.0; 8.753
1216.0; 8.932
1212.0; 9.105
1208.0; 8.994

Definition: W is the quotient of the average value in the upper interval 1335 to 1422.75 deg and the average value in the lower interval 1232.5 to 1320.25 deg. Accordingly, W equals 0.9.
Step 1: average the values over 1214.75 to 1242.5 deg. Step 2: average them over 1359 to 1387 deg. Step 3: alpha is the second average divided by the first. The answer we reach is 0.58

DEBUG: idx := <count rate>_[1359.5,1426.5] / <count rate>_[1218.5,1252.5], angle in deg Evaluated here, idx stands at 0.81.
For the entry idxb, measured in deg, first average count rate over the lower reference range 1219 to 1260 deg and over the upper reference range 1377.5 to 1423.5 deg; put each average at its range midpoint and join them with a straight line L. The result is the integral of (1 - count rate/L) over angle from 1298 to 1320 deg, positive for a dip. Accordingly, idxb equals -2.20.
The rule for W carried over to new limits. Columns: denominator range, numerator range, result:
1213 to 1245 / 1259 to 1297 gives 0.83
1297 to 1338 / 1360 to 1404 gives 0.70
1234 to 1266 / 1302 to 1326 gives 1.16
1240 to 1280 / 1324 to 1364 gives 0.95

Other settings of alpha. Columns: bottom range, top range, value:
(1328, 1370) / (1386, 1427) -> 1.23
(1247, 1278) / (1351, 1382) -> 0.63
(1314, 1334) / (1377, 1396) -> 0.82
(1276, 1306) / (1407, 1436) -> 1.15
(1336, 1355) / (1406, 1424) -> 1.08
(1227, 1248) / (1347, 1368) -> 0.64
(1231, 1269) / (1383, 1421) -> 1.04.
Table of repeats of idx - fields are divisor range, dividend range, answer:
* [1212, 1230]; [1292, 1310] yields 0.97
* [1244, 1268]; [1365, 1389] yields 0.72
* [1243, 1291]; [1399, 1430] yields 1.13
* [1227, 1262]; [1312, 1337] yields 1.12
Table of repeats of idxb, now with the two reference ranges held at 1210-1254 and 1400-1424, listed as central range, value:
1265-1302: 4.36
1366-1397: 8.41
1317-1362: 3.35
